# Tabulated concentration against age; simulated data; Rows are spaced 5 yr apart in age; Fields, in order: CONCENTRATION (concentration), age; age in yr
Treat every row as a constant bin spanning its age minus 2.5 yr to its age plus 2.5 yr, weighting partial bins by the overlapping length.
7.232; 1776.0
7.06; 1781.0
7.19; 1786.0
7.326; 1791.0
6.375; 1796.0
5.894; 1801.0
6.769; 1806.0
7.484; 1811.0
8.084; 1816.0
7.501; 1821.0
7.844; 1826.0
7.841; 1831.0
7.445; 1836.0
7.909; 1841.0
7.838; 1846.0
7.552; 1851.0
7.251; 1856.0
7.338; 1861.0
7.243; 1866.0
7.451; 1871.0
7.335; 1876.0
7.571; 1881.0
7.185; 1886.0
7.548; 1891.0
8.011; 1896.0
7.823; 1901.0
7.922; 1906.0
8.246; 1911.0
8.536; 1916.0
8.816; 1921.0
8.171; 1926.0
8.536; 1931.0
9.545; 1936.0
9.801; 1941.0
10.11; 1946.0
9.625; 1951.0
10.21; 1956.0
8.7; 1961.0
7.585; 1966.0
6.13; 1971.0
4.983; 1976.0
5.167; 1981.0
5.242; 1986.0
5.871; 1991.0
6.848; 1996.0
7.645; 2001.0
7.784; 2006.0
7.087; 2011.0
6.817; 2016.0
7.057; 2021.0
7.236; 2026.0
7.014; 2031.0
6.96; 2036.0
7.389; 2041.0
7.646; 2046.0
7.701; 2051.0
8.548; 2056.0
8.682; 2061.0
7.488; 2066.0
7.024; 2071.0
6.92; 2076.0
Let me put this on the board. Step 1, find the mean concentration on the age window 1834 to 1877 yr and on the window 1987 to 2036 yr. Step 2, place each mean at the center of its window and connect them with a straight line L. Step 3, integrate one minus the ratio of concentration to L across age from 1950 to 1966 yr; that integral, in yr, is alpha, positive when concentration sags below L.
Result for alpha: -4.6 yr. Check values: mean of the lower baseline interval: 7.49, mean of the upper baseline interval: 6.98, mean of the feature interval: 9.2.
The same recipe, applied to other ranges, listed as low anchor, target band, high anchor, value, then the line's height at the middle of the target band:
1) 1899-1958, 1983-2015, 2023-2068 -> 5.6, 8.15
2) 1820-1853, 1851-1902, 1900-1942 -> 4.1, 8.13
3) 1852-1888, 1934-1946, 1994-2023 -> -4.1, 7.28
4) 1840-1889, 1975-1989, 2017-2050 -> 4.1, 7.29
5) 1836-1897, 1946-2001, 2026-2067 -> 2.8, 7.6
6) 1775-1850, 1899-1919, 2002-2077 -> -2.1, 7.37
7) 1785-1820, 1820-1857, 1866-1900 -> -2.2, 7.25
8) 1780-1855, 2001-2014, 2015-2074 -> 0.0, 7.45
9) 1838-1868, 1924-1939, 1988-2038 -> -3.2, 7.27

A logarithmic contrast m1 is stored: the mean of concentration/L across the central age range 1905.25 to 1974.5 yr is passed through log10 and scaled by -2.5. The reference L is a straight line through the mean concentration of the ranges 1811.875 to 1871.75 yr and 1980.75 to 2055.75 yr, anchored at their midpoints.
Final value -0.19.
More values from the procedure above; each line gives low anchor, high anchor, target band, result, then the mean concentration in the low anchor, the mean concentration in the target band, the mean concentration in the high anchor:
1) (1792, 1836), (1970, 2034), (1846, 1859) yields -0.06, 7.24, 7.48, 6.54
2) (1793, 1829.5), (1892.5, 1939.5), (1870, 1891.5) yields 0.08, 7.16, 7.4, 8.41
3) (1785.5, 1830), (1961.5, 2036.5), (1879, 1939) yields -0.18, 7.18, 8.18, 6.67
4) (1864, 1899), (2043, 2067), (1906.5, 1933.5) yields -0.11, 7.49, 8.42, 8.03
